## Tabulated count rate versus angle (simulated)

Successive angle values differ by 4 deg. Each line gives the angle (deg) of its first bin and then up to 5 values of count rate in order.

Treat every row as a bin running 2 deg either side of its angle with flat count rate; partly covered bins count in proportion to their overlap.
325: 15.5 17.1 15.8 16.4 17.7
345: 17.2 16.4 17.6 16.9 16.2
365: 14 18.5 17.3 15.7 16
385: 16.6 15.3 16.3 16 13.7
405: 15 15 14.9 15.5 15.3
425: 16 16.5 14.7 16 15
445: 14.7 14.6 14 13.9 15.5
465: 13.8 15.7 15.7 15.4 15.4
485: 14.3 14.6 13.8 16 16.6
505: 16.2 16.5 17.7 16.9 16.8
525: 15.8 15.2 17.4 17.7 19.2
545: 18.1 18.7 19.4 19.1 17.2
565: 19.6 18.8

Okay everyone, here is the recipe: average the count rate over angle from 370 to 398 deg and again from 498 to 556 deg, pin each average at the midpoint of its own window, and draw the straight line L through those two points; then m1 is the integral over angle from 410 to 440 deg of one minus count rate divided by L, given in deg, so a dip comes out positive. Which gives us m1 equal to 1.9 deg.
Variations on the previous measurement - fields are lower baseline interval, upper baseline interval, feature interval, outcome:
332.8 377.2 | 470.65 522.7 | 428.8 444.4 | 0.8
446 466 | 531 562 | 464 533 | 2.2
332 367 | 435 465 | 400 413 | 0.7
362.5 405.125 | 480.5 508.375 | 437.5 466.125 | 1.7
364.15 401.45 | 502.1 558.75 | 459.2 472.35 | 1.4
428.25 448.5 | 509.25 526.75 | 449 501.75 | 3.4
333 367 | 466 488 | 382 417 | 1.4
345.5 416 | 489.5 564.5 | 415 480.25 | 5.4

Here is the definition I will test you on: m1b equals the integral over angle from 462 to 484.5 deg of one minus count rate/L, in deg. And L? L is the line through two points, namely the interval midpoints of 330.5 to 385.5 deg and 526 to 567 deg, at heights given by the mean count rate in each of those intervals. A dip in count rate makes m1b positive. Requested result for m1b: 3.0 deg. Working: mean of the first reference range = 16.6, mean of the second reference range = 18.1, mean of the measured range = 15.2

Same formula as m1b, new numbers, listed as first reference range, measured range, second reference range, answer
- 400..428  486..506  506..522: 1.5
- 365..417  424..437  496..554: 0.4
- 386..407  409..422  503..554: 0.3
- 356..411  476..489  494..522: 1.2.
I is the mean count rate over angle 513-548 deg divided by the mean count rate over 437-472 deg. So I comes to 1.17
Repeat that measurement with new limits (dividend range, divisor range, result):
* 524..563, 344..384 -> 1.08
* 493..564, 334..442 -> 1.08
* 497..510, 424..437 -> 1.04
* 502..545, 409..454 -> 1.12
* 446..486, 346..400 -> 0.91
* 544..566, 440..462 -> 1.28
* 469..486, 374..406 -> 0.98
